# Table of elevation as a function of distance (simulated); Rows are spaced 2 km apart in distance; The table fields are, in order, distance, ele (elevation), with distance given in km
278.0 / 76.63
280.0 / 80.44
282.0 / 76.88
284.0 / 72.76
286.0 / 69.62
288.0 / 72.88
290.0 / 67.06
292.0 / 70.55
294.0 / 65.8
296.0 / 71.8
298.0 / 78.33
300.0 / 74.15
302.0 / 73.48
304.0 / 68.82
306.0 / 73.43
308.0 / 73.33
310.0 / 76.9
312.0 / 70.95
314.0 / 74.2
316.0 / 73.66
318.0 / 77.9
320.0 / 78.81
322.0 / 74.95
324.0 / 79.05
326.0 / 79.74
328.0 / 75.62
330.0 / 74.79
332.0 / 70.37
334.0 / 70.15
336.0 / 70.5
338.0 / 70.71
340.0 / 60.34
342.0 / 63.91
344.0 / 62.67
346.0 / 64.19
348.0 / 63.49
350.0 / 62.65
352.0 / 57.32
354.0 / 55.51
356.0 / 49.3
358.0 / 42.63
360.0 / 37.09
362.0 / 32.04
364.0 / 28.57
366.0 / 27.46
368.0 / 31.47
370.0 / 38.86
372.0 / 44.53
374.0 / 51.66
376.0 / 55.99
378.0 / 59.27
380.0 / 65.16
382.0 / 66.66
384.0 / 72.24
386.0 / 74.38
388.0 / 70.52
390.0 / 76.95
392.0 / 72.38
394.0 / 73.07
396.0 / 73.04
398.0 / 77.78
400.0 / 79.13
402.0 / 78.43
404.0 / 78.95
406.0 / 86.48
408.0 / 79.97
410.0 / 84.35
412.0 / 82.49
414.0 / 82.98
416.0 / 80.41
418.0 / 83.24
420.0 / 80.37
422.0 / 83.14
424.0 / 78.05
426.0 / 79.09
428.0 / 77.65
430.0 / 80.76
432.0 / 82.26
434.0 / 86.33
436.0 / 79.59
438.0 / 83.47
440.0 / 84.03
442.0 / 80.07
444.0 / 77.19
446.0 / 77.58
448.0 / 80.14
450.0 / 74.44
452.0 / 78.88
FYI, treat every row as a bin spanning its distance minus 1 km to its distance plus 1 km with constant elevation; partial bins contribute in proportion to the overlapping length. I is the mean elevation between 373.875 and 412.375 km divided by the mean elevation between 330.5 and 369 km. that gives 1.4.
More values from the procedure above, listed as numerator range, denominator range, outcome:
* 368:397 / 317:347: 0.88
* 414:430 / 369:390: 1.33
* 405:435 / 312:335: 1.09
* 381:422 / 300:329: 1.04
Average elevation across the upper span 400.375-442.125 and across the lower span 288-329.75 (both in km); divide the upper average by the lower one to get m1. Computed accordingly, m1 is 1.1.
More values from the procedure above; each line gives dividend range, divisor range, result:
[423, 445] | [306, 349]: 1.13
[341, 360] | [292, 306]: 0.79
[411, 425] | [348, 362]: 1.62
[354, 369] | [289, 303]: 0.51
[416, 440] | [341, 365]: 1.58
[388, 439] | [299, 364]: 1.21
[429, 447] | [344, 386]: 1.59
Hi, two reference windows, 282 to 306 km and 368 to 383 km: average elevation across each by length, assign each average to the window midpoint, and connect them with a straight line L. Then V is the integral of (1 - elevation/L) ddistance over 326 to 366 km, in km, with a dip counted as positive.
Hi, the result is 1.4 km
